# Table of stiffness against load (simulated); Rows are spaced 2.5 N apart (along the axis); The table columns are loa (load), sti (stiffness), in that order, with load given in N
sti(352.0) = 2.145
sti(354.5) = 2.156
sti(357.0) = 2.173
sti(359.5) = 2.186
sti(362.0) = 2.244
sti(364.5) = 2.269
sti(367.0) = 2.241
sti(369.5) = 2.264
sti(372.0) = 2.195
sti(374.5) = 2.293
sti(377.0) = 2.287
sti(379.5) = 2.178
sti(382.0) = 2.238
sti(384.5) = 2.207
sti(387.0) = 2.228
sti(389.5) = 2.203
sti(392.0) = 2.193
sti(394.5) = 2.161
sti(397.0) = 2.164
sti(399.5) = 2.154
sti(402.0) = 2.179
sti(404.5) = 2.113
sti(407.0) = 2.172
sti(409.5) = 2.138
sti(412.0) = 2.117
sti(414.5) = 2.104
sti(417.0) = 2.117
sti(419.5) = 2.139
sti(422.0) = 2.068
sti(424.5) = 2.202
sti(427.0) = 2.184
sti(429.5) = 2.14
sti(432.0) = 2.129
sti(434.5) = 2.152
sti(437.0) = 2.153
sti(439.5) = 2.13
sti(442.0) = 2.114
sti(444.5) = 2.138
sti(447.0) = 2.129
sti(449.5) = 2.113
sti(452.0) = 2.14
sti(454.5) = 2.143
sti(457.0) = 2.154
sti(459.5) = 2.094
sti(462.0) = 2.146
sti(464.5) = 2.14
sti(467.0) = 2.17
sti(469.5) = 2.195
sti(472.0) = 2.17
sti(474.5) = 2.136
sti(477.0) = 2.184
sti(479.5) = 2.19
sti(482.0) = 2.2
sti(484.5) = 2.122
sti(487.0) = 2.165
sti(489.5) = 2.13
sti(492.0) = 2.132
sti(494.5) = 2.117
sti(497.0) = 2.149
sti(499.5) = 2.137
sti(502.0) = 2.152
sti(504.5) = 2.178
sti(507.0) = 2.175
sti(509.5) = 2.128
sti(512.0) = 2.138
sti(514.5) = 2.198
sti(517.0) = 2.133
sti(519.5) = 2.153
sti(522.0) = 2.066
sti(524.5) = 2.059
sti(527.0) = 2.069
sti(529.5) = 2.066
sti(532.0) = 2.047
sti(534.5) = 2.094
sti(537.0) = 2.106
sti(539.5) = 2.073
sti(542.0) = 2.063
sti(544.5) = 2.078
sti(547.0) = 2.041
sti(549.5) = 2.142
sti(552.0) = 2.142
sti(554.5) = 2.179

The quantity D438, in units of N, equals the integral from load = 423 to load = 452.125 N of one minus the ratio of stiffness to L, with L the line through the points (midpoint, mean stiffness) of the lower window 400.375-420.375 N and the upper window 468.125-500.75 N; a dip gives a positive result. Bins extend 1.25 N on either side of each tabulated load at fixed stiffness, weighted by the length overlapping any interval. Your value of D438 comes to 0.0 N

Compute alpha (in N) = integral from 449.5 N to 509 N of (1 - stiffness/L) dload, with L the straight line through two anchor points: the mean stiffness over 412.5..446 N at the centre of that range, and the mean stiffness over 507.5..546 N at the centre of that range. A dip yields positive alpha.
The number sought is -1.0 N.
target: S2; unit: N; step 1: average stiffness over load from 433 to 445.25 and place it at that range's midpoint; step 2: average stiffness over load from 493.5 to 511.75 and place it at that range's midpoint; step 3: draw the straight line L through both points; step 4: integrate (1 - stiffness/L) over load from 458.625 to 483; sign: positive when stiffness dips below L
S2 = -0.2 N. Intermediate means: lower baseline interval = 2.14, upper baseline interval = 2.15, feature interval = 2.16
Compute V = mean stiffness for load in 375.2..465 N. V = 2.16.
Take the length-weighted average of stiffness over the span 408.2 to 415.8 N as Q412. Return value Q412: 2.12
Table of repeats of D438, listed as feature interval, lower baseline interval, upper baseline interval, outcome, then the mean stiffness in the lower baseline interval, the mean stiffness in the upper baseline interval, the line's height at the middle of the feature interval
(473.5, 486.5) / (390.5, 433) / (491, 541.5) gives -0.2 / 2.15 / 2.12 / 2.13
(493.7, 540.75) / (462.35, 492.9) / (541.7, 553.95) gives 0.2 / 2.16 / 2.1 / 2.13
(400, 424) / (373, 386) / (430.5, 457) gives 0.6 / 2.24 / 2.14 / 2.19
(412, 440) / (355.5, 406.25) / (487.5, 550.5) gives 0.5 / 2.21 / 2.11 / 2.18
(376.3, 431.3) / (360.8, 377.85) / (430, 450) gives 0.7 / 2.26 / 2.13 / 2.2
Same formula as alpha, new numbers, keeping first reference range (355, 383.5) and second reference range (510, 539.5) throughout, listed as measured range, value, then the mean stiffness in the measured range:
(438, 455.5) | 0.3 N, 2.13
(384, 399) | 0.2 N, 2.19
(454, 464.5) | 0.1 N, 2.13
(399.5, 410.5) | 0.3 N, 2.15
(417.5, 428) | 0.2 N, 2.15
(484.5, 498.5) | 0.0 N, 2.14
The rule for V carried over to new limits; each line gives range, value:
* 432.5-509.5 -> 2.15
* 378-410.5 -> 2.18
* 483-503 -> 2.14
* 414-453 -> 2.14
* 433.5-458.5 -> 2.14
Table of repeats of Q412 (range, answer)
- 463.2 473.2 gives 2.17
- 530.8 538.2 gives 2.08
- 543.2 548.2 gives 2.06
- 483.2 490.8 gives 2.14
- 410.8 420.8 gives 2.12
